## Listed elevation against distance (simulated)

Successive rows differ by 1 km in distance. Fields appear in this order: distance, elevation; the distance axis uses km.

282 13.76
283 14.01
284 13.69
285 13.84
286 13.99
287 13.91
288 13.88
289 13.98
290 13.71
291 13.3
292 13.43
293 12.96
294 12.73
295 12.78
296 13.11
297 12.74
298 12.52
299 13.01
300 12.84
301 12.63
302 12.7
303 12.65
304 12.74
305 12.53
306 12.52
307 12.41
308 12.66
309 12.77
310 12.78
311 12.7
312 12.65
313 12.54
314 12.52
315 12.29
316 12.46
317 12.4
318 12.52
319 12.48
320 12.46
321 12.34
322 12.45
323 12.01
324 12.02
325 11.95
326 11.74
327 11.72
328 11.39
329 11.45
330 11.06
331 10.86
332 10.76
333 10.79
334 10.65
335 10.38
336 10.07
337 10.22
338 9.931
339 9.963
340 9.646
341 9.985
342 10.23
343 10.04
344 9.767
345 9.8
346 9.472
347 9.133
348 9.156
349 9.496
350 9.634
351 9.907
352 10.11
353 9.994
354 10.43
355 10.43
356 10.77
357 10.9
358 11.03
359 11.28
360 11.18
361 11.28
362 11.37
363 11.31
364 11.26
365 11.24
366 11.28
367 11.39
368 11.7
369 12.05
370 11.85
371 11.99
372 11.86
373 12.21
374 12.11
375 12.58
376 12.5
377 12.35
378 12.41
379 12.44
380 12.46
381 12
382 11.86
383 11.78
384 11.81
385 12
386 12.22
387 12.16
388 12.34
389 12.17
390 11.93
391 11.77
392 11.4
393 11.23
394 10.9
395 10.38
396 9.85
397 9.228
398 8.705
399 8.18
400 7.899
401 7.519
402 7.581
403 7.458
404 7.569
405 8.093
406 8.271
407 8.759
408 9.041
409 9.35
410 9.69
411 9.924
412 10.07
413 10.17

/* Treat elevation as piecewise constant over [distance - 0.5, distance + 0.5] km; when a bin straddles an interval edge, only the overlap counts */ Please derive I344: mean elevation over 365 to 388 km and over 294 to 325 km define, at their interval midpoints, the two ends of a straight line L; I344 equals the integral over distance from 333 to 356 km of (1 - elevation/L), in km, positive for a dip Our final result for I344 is 4.3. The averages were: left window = 12.6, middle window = 9.97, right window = 12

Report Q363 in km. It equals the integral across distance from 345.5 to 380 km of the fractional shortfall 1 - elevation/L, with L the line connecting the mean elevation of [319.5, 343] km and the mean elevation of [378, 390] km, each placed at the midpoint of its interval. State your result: 1.63 km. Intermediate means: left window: 11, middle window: 11.1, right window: 12.1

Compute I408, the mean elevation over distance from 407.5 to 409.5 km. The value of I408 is 9.2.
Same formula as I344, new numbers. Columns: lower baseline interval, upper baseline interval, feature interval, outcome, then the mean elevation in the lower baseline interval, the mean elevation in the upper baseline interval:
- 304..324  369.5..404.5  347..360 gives 1.58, 12.5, 11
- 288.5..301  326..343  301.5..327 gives -1.28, 13.1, 10.6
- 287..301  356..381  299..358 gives 5.75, 13.2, 11.7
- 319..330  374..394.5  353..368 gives 1.15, 11.9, 12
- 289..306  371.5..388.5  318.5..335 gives 1.39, 12.9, 12.2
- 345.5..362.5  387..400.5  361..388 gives -3.87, 10.3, 10.5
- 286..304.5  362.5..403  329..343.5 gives 2.20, 13.1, 11.2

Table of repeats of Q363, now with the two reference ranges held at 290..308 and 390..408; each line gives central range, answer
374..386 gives -2.8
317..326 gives -0.2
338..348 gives 1.3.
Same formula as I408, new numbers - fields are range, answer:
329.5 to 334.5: 10.8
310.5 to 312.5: 12.7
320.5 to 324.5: 12.2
